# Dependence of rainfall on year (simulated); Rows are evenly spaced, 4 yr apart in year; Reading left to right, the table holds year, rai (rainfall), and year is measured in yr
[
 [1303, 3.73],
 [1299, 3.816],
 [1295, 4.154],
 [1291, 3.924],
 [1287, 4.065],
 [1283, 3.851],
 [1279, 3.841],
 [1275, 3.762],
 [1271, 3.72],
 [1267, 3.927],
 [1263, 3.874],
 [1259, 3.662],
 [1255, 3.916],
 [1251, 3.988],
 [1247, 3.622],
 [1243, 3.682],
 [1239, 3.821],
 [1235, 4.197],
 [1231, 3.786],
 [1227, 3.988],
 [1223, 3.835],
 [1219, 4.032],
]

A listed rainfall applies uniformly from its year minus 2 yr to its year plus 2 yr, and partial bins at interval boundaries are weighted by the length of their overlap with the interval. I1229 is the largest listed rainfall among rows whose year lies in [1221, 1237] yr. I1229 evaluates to 4.197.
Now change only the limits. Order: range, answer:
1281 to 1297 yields 4.154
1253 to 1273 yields 3.927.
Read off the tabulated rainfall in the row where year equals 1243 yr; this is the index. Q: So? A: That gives 3.682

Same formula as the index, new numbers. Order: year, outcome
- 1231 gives 3.786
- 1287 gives 4.065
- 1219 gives 4.032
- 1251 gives 3.988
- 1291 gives 3.924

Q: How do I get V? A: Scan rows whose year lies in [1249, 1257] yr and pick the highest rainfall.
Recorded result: 3.988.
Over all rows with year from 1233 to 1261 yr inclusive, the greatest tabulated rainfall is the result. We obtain 4.197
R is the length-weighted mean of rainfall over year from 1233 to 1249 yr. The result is 3.83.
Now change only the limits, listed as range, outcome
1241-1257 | 3.8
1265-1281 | 3.81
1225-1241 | 3.95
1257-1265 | 3.77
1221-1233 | 3.87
